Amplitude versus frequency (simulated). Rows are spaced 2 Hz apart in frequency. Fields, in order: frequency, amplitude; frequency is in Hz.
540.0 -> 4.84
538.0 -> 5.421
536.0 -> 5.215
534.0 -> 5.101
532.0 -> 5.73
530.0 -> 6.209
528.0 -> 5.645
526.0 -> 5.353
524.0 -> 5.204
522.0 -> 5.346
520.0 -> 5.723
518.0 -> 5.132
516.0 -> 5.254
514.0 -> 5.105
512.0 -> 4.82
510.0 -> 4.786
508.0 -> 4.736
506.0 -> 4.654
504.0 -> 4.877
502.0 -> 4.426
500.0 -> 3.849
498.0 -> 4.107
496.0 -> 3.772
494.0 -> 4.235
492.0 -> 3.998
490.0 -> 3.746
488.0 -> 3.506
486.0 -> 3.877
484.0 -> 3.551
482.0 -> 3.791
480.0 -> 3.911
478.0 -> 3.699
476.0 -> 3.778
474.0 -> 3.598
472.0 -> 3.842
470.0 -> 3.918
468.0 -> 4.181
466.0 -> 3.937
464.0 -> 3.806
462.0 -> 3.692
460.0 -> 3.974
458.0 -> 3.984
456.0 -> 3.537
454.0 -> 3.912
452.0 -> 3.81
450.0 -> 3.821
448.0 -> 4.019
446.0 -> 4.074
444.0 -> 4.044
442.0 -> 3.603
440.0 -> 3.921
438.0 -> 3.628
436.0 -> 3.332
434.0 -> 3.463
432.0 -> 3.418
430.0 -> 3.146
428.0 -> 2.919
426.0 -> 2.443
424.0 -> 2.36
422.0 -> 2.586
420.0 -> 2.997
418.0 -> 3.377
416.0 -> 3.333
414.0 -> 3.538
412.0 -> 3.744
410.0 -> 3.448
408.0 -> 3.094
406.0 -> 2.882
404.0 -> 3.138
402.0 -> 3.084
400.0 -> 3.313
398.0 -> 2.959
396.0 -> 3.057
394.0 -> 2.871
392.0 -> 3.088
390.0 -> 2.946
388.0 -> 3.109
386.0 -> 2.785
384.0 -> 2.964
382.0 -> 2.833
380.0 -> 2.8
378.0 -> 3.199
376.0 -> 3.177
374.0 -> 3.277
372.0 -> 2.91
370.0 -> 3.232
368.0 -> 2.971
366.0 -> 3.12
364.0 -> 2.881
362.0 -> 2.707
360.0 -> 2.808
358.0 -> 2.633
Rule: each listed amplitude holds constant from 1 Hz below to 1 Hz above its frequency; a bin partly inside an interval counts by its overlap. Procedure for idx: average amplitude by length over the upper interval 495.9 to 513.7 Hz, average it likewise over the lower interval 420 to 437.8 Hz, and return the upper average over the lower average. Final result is 1.51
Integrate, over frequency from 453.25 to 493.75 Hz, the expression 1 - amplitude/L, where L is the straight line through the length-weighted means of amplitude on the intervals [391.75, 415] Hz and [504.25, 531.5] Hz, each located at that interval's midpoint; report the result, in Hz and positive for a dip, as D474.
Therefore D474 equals 5.56 Hz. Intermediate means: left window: 3.19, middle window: 3.82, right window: 5.23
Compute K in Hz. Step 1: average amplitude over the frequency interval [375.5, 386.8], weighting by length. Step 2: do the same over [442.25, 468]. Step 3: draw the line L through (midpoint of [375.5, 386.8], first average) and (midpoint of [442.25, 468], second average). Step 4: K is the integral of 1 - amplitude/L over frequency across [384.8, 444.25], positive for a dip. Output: 3.44 Hz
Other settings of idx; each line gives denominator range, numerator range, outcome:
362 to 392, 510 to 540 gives 1.78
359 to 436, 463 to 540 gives 1.48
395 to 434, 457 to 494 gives 1.23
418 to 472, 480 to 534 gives 1.31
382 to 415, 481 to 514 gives 1.35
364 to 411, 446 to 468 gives 1.27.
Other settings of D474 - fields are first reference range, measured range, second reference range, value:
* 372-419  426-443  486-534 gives 1.5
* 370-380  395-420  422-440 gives -1.0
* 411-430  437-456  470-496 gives -2.8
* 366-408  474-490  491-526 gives 2.3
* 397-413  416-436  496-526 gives 3.0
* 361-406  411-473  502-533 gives 6.5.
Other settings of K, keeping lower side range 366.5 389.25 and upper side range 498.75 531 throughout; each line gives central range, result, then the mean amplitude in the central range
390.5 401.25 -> 0.78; 3.05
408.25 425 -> 1.97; 3.17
